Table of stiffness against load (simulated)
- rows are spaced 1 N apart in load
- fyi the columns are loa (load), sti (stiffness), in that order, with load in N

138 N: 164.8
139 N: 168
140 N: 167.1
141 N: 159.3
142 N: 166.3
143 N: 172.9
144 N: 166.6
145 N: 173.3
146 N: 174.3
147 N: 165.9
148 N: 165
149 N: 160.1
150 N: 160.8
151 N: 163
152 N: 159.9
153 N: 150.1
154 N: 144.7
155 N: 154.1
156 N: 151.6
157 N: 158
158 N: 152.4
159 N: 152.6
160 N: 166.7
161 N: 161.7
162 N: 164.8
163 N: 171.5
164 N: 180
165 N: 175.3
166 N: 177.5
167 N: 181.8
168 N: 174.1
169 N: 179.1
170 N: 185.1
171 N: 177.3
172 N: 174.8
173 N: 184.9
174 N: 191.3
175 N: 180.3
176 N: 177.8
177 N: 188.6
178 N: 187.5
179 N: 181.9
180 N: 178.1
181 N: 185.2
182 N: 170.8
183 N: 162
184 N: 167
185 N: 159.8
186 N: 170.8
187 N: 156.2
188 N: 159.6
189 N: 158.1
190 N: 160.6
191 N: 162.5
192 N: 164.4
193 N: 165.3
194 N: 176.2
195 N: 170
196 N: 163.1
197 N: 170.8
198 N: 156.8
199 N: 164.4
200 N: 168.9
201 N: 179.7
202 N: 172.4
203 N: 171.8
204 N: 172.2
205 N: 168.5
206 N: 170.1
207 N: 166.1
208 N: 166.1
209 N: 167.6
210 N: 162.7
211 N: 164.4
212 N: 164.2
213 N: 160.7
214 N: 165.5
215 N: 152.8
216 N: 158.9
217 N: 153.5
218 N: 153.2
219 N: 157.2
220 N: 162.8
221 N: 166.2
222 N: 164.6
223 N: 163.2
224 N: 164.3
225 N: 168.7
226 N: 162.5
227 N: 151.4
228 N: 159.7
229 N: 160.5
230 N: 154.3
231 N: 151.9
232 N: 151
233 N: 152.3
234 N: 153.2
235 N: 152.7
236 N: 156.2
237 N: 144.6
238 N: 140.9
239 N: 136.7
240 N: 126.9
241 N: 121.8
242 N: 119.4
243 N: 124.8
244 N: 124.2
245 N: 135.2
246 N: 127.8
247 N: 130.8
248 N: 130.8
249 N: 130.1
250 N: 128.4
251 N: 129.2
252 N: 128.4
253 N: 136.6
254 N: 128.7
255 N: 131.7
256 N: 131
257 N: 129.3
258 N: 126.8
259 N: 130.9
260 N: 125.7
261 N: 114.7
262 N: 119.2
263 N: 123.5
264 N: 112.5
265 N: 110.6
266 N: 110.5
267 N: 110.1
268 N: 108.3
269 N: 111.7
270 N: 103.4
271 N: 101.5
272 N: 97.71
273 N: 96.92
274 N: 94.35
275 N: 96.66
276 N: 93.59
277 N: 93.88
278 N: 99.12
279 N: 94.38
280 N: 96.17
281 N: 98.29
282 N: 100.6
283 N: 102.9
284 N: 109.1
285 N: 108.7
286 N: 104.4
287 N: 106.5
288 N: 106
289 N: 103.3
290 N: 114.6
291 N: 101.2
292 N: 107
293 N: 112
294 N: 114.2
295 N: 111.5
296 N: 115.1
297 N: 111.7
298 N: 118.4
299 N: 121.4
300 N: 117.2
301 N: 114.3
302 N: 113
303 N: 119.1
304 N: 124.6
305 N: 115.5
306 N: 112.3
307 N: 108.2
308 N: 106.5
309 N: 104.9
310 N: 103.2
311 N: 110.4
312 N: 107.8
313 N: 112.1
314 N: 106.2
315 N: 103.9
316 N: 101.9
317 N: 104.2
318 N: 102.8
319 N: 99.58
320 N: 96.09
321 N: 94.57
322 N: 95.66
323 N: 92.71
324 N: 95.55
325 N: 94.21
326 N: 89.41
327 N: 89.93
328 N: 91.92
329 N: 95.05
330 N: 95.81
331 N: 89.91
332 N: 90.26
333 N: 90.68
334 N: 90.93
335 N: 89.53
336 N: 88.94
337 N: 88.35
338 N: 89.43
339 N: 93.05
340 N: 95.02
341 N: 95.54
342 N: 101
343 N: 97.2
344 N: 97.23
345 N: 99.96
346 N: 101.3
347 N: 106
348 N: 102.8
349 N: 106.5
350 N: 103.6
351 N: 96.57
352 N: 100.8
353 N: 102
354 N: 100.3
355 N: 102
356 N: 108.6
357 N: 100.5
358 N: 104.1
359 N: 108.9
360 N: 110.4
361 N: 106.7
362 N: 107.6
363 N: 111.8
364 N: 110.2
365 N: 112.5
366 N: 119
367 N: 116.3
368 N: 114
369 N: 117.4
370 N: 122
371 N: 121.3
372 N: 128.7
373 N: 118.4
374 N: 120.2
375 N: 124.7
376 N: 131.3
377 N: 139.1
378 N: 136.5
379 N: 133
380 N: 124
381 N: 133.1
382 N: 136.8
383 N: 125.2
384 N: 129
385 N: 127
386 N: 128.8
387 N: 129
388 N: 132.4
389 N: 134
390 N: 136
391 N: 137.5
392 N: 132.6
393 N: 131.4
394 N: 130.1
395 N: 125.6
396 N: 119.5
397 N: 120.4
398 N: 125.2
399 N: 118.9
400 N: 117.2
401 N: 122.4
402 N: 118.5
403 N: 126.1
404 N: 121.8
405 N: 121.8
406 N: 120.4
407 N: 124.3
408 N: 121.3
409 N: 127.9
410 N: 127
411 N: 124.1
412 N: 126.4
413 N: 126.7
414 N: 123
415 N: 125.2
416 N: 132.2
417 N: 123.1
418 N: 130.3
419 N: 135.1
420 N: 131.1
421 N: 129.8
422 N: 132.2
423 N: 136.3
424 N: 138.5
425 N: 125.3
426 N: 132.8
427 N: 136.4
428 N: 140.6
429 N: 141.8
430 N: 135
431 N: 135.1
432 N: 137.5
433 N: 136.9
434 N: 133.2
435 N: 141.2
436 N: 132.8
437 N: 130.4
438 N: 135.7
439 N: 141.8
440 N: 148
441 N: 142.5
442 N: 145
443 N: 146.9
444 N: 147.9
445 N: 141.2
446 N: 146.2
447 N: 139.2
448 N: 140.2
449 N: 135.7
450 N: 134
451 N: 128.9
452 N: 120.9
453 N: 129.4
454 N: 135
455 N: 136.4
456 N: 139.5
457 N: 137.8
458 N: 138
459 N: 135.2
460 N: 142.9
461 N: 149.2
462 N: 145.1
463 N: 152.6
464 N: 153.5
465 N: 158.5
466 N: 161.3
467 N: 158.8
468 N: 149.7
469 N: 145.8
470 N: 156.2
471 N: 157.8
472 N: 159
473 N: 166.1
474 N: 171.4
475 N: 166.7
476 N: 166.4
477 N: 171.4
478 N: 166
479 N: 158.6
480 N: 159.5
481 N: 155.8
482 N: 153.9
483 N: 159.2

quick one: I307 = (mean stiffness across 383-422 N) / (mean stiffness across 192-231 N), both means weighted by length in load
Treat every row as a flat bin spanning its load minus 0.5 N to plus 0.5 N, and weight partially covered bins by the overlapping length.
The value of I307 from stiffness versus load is 0.8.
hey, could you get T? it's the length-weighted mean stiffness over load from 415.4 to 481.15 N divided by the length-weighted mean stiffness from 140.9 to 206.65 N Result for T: 0.8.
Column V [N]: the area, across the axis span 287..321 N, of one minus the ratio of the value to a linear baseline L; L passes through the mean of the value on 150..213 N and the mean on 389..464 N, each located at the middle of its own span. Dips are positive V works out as 9.3 N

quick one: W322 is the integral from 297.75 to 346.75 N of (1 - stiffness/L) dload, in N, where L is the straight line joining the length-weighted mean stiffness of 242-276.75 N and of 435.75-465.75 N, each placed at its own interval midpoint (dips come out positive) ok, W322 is 9.57 N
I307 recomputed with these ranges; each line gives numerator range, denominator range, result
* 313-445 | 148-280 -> 0.78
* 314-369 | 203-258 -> 0.67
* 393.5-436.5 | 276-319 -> 1.19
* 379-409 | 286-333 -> 1.21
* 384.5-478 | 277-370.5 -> 1.32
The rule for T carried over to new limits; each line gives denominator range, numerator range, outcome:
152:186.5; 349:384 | 0.68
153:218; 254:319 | 0.65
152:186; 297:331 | 0.61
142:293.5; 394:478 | 0.94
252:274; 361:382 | 1.04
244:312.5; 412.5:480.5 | 1.26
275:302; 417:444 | 1.28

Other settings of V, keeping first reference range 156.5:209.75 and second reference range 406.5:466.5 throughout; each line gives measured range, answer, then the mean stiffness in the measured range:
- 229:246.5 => 2.5 N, 140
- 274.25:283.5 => 3.5 N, 97.2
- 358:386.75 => 4.6 N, 122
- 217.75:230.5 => 0.3 N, 161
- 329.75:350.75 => 7.5 N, 95.9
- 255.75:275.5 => 5.8 N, 113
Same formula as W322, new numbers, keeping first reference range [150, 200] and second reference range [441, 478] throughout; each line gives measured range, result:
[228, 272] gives 9.0 N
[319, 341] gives 9.1 N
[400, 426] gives 4.2 N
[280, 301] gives 6.7 N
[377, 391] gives 2.0 N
